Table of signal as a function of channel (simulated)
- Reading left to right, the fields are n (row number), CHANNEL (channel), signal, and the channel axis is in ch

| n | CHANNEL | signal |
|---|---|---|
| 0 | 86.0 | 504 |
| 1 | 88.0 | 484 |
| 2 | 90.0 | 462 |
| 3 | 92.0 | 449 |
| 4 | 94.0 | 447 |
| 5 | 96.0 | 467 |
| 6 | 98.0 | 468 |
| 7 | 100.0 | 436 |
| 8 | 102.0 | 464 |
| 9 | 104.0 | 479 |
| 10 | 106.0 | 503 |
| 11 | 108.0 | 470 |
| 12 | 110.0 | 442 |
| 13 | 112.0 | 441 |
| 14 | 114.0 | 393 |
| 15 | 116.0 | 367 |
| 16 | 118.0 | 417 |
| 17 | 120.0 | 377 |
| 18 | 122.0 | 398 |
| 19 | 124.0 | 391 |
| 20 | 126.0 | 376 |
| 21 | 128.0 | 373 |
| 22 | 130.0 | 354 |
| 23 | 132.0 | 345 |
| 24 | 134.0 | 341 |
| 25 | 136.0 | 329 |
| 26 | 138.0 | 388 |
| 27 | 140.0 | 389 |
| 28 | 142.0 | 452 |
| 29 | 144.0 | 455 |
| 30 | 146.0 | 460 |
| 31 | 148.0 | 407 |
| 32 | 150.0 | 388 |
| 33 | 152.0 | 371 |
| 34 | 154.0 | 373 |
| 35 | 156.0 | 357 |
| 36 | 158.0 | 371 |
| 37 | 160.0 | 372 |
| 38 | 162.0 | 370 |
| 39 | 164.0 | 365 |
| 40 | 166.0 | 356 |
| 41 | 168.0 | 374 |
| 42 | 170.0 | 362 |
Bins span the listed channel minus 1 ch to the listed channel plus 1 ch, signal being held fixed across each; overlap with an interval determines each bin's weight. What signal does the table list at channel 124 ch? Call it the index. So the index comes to 391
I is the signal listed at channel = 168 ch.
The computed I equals 374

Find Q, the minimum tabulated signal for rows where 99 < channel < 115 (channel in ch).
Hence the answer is 393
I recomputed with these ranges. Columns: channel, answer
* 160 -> 372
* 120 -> 377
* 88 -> 484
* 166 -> 356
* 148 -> 407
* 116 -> 367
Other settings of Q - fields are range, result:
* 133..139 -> 329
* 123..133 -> 345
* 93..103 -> 436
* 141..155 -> 371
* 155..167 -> 356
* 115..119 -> 367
